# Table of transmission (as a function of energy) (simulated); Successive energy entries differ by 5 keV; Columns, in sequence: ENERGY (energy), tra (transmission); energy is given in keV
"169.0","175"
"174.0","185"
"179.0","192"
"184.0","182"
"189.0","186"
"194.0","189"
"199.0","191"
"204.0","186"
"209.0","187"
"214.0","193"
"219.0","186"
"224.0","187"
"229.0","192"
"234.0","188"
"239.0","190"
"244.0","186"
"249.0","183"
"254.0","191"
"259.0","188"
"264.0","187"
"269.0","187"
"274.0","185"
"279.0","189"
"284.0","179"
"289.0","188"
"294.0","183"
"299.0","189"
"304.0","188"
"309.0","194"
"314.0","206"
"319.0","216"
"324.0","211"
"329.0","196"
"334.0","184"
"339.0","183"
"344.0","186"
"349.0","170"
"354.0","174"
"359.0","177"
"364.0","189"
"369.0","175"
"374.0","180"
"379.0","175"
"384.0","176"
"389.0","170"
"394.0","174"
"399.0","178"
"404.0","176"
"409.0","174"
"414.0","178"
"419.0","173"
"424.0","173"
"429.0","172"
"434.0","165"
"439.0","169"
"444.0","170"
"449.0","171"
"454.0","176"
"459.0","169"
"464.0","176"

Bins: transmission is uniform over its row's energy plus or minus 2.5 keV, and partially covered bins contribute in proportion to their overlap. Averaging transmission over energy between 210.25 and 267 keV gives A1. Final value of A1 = 188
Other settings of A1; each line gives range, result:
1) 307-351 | 194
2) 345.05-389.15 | 177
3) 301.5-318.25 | 198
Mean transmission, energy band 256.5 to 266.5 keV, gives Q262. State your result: 188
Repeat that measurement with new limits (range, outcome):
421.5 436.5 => 170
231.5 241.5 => 189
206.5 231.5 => 189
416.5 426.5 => 173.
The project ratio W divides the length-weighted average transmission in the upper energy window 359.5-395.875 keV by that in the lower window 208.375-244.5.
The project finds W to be 0.9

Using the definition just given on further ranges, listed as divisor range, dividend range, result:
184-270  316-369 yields 1.00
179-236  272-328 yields 1.03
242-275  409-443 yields 0.92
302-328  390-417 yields 0.87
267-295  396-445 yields 0.93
